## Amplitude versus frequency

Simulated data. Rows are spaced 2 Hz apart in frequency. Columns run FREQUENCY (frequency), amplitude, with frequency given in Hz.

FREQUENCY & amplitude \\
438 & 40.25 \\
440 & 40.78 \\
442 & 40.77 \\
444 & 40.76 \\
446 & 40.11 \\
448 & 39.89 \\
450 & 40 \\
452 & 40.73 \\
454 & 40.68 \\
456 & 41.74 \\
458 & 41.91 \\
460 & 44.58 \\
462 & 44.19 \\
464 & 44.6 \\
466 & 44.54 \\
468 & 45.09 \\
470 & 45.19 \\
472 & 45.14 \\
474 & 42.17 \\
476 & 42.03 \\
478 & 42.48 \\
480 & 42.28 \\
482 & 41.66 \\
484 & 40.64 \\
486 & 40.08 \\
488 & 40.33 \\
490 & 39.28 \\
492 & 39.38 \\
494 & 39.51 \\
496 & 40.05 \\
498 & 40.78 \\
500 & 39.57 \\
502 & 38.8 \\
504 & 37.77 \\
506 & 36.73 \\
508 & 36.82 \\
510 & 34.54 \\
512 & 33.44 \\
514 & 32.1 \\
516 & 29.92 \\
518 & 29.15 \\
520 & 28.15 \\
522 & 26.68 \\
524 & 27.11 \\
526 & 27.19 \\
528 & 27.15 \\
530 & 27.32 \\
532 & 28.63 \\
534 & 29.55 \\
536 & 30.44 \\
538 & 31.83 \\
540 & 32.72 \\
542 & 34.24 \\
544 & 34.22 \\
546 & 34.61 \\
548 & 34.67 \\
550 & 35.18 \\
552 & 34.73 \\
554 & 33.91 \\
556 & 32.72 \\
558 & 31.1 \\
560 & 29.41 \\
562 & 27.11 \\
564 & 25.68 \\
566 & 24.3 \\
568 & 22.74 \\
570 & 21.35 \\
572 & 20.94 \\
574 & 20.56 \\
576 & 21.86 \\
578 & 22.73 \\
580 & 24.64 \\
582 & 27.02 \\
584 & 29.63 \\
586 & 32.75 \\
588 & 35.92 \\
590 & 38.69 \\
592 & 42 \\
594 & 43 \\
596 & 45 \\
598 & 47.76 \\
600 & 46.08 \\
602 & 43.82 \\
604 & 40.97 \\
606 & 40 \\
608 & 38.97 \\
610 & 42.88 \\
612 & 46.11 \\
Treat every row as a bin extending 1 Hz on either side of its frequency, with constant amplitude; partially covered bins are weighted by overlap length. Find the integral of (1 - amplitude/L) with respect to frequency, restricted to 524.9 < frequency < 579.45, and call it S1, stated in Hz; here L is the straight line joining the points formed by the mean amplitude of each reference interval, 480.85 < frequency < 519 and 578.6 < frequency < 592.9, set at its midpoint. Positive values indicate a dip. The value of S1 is 9.18 Hz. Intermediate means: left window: 37.4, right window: 32.6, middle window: 28.7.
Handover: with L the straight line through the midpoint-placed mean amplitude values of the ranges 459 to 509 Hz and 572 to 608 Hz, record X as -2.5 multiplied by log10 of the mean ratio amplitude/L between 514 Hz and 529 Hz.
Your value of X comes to 0.36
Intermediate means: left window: 41.3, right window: 35.1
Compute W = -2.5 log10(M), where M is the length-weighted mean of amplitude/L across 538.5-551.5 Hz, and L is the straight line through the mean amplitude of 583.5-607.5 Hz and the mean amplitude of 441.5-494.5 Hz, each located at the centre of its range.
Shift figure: 0.20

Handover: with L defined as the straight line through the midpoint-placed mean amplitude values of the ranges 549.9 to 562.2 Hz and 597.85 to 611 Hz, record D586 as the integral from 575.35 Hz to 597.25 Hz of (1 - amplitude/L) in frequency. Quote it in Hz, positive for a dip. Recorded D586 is 3.1 Hz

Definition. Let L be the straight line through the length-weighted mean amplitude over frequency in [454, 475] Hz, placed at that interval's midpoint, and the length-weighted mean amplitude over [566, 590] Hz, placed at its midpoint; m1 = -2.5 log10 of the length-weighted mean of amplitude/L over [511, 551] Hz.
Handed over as 0.08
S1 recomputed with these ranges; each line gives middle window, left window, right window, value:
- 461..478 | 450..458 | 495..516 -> -1.8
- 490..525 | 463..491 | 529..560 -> 2.9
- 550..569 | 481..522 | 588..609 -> 5.0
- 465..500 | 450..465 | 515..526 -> -4.8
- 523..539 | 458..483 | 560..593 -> 2.6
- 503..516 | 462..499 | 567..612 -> 1.7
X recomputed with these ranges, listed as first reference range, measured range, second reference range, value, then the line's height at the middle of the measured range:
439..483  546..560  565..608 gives 0.066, 35.6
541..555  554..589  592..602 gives 0.421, 39.5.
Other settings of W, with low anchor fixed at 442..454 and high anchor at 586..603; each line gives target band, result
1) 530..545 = 0.30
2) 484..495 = 0.03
